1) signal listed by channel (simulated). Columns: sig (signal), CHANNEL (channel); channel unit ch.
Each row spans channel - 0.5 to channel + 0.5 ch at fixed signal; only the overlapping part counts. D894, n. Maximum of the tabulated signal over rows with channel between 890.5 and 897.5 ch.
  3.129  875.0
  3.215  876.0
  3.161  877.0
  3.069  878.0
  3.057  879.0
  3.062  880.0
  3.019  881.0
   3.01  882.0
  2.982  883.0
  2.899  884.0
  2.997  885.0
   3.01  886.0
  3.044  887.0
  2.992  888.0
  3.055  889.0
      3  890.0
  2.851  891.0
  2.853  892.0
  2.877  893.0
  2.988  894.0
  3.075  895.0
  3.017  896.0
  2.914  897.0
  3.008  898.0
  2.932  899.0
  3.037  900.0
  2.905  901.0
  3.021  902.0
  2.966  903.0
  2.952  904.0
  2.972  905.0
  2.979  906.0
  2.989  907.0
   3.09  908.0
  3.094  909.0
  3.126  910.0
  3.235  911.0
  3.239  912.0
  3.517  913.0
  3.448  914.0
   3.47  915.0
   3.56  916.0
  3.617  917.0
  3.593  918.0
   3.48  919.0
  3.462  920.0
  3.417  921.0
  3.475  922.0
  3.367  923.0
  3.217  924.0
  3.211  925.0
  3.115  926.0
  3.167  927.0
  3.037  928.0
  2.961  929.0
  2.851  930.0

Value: 3.075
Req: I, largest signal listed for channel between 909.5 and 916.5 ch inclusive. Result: 3.56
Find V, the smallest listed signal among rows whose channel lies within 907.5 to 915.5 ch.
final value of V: 3.09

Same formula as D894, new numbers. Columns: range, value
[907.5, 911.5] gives 3.235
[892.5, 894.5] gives 2.988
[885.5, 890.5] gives 3.055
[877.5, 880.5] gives 3.069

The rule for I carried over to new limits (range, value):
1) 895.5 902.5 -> 3.037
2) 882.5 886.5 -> 3.01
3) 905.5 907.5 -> 2.989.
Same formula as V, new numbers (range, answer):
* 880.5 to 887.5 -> 2.899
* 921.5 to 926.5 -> 3.115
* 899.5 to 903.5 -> 2.905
